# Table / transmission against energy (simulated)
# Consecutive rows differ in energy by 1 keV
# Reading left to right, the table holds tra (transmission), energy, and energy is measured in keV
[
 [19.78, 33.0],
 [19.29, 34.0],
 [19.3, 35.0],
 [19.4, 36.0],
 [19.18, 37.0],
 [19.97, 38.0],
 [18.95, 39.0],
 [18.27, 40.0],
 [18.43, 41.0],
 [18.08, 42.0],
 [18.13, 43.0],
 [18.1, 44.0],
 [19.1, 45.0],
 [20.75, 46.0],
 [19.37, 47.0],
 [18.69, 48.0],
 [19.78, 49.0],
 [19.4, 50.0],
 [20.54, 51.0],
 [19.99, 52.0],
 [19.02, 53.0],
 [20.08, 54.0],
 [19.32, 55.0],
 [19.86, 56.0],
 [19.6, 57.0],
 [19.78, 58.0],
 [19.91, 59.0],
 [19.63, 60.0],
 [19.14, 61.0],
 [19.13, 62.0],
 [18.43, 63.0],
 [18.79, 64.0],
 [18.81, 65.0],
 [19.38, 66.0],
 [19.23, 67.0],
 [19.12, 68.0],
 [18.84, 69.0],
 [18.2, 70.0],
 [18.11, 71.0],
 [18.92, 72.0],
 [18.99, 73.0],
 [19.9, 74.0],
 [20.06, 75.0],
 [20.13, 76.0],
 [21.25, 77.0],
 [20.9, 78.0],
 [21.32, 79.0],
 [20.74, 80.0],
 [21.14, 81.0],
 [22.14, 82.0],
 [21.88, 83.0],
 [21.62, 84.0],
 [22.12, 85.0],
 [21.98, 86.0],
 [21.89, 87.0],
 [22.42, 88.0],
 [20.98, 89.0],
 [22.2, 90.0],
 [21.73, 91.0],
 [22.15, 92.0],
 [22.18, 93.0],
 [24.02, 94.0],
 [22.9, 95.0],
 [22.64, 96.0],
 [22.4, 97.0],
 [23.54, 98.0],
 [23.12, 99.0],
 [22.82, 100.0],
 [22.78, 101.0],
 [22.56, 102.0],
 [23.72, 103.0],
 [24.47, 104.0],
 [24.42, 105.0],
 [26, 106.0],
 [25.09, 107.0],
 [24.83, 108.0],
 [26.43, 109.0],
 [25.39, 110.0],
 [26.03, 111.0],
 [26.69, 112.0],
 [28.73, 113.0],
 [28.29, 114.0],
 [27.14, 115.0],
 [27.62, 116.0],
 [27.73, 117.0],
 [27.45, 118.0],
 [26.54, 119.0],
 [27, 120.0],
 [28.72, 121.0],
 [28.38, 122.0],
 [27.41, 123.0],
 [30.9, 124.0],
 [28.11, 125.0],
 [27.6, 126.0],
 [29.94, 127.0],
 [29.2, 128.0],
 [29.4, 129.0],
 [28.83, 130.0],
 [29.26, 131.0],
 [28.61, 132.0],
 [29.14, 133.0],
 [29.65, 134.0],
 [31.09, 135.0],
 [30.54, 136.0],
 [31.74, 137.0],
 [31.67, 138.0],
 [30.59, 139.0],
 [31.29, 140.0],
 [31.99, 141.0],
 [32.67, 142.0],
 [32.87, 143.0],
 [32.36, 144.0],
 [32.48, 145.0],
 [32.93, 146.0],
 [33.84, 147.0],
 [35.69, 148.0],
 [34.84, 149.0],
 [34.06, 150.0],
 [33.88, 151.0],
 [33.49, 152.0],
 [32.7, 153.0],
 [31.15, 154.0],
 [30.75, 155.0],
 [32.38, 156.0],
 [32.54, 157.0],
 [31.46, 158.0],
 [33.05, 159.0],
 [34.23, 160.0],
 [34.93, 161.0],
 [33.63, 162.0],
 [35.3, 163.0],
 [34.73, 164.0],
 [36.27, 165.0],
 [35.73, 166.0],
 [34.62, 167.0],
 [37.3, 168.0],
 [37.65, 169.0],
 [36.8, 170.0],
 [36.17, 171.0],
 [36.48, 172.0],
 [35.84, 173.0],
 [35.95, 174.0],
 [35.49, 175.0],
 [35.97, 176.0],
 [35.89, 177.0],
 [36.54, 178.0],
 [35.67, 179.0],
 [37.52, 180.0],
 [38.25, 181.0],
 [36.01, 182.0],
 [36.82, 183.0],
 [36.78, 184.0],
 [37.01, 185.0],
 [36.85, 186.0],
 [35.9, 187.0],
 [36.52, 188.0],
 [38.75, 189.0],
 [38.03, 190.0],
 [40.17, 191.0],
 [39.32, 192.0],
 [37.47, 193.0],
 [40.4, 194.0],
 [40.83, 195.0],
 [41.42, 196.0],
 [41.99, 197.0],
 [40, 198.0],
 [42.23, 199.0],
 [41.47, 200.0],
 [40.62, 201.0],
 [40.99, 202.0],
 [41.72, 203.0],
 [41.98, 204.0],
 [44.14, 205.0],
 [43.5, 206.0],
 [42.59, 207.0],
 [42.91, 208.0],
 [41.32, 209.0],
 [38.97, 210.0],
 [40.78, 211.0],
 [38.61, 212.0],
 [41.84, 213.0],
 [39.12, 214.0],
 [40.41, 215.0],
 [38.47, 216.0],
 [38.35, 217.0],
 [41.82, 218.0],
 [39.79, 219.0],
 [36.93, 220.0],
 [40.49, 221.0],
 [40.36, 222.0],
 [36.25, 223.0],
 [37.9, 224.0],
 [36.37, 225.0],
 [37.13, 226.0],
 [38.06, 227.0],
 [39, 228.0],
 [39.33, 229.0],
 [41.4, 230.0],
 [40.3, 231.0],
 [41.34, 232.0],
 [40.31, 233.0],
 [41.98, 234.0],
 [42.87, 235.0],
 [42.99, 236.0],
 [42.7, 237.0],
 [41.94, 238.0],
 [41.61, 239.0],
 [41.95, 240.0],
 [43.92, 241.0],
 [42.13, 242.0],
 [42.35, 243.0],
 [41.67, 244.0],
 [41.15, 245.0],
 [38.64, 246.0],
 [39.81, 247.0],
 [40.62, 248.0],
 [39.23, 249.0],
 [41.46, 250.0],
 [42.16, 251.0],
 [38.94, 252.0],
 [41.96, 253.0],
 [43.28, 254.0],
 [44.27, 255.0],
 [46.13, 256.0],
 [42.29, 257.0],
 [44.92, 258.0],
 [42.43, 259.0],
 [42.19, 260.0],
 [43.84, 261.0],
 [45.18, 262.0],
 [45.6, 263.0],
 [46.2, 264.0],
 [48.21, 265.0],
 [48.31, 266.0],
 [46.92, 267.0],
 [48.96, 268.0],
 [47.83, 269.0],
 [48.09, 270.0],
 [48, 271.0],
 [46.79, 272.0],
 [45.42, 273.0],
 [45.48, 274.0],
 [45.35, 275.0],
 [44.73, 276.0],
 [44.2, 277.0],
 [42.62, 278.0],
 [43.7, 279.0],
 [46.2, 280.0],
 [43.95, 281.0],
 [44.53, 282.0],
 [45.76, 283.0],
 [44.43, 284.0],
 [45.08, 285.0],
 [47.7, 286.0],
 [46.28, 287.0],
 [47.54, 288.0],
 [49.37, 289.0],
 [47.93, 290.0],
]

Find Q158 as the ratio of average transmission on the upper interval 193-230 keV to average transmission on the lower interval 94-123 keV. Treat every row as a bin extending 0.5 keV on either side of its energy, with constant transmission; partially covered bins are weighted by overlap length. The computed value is 1.58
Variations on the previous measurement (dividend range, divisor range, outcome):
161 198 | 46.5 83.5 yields 1.88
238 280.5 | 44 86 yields 2.21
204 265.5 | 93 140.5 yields 1.53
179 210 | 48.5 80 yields 2.03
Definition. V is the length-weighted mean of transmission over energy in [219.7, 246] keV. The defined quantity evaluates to 40.5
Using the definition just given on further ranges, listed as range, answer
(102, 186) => 31.6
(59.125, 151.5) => 25.3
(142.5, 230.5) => 37.4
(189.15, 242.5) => 40.5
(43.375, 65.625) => 19.4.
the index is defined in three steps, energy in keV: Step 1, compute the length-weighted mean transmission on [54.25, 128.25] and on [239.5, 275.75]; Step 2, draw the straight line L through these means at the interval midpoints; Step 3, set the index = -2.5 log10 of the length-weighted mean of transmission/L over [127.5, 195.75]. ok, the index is -0.08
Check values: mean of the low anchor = 23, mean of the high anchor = 43.9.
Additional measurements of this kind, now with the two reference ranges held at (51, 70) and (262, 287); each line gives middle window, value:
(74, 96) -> 0.03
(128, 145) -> -0.07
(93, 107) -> 0.03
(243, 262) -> 0.03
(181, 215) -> -0.10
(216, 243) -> 0.00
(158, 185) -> -0.08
